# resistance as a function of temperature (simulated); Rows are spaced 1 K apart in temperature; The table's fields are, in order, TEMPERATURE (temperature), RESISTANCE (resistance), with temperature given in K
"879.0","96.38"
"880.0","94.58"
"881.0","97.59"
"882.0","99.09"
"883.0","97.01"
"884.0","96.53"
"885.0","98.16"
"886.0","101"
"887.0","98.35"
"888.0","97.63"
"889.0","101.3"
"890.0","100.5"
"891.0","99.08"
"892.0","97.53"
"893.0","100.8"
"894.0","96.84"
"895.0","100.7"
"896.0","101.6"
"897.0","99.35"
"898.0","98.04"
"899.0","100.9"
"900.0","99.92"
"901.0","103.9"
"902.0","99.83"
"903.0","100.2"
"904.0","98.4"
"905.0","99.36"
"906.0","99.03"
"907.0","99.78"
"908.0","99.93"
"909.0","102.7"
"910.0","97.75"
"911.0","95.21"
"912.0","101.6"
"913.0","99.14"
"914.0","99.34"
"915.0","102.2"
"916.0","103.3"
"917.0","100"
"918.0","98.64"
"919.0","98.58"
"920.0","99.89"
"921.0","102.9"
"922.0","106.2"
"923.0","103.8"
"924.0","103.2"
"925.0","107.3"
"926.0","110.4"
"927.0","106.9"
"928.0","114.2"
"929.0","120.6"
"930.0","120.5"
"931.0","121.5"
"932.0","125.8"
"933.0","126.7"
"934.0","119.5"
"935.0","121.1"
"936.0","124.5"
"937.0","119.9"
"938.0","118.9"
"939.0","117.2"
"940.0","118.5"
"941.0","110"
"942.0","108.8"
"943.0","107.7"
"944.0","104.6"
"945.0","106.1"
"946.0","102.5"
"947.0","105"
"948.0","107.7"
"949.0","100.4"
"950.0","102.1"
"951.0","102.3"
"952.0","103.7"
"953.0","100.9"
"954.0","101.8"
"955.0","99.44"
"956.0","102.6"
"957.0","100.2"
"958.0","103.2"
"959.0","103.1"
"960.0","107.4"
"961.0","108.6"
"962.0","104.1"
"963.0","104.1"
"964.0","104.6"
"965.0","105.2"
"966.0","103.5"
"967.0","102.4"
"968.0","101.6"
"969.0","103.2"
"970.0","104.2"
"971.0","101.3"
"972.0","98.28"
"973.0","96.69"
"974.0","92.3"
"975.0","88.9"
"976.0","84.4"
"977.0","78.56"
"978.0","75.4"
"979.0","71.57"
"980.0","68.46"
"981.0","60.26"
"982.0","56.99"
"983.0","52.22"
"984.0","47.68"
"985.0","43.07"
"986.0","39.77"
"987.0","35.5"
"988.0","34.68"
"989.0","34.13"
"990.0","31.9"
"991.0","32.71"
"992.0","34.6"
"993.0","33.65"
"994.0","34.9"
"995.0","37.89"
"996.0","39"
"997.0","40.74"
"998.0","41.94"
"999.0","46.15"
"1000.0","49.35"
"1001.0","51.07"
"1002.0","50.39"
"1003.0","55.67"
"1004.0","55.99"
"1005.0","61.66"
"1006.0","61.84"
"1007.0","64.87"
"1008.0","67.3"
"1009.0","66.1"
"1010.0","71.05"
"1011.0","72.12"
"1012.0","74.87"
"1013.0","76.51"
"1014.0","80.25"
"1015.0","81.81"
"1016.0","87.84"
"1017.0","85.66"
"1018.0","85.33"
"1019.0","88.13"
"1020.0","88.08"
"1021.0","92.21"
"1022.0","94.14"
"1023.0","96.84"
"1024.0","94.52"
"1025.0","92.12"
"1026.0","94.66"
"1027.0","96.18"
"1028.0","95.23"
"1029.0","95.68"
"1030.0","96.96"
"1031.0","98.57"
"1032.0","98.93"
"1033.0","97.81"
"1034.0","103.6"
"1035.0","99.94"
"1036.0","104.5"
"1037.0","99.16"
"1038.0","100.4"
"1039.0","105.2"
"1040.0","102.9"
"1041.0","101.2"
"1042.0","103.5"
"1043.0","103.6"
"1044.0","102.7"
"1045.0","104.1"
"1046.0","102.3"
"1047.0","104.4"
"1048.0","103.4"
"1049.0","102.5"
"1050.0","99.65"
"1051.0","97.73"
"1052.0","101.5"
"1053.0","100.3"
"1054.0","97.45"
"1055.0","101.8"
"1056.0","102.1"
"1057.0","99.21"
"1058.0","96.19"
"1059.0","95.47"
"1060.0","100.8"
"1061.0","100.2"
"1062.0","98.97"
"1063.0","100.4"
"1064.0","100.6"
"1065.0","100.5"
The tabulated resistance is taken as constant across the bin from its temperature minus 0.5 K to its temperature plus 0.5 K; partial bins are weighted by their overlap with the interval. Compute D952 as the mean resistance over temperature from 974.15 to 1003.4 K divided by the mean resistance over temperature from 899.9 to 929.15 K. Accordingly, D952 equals 0.49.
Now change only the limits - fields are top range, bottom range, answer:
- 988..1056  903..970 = 0.75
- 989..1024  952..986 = 0.70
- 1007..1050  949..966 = 0.90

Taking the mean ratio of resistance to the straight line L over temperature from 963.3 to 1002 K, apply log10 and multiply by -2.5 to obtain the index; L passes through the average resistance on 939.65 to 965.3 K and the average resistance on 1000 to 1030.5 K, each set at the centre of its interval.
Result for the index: 0.40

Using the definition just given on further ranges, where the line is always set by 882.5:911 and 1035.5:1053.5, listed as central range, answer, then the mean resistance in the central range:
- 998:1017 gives 0.48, 65.2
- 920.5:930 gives -0.09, 109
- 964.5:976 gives 0.02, 99.1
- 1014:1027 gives 0.13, 90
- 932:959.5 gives -0.09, 109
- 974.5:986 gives 0.48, 65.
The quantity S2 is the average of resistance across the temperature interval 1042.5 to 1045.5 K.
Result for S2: 103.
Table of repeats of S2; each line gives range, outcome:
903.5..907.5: 99.1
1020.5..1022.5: 93.2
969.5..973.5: 100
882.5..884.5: 96.8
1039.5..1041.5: 102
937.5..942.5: 115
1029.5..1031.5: 97.8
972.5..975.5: 92.6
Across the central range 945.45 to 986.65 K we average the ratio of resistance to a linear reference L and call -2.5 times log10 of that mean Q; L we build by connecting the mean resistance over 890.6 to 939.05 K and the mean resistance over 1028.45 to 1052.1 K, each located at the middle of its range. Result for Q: 0.144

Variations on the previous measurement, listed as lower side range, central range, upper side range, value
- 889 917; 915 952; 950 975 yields -0.09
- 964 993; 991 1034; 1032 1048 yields 0.24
